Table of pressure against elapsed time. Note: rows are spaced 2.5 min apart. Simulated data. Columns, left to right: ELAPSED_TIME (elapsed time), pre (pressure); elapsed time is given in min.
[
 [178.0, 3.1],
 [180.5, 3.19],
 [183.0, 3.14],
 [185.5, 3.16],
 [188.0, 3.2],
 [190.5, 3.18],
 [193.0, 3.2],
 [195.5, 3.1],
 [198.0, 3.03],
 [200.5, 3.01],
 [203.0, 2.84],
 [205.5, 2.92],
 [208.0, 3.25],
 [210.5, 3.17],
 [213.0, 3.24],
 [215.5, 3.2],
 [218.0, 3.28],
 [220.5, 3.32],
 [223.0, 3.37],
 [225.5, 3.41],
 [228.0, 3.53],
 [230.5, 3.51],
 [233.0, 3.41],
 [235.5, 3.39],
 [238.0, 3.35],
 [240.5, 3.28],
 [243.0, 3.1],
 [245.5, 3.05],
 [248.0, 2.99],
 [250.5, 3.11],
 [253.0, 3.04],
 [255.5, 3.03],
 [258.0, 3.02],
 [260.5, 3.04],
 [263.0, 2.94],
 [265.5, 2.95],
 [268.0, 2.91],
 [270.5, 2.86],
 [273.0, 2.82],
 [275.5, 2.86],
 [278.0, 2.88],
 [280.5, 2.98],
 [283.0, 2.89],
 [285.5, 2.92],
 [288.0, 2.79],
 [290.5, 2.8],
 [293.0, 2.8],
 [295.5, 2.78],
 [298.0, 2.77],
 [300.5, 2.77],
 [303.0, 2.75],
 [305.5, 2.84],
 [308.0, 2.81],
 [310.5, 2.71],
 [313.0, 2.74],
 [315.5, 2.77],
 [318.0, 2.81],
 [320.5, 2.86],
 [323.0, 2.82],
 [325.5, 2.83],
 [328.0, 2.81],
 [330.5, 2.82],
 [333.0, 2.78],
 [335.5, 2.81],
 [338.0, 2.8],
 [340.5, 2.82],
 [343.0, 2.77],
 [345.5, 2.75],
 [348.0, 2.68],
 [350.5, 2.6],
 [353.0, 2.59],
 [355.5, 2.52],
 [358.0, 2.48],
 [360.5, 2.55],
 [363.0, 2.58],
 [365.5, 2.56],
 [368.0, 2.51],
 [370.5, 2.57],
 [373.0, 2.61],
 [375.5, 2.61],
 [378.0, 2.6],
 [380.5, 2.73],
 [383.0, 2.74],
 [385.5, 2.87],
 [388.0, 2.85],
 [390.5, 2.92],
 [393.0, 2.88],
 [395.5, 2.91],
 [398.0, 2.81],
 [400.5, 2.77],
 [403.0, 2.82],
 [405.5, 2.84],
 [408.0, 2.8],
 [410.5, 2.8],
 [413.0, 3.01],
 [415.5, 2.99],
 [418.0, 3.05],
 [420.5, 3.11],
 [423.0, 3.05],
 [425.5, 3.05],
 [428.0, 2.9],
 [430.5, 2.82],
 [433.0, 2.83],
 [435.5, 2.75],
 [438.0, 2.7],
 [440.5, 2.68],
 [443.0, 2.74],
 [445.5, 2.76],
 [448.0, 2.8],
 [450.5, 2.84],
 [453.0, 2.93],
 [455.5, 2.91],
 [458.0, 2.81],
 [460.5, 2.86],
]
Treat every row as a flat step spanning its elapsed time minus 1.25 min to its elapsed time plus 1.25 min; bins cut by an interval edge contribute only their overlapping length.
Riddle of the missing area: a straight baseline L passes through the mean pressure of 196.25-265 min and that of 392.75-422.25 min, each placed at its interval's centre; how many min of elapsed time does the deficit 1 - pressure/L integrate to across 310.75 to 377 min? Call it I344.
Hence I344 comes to 6.79 min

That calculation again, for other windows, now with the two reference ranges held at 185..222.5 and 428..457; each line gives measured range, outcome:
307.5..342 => 2.0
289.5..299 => 0.7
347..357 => 1.2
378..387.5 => 0.4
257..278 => 0.9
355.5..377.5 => 2.7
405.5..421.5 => -0.6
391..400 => 0.0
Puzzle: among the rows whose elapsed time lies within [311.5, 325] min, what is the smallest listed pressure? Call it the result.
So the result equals 2.74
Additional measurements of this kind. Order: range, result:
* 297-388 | 2.48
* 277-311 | 2.71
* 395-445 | 2.68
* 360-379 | 2.51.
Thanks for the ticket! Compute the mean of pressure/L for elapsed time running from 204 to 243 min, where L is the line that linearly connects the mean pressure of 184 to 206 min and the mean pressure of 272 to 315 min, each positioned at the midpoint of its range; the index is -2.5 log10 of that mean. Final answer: -0.10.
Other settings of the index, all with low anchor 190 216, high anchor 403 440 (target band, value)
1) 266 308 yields 0.068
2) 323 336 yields 0.065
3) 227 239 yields -0.122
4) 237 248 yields -0.037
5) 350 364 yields 0.161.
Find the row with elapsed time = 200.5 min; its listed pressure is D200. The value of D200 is 3.01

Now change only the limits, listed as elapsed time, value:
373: 2.61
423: 3.05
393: 2.88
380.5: 2.73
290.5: 2.8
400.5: 2.77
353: 2.59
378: 2.6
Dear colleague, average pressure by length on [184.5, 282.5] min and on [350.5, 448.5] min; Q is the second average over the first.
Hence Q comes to 0.89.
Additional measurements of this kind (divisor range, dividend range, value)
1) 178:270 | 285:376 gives 0.86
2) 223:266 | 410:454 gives 0.90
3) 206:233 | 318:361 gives 0.82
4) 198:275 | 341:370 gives 0.83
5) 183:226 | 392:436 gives 0.92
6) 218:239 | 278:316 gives 0.83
